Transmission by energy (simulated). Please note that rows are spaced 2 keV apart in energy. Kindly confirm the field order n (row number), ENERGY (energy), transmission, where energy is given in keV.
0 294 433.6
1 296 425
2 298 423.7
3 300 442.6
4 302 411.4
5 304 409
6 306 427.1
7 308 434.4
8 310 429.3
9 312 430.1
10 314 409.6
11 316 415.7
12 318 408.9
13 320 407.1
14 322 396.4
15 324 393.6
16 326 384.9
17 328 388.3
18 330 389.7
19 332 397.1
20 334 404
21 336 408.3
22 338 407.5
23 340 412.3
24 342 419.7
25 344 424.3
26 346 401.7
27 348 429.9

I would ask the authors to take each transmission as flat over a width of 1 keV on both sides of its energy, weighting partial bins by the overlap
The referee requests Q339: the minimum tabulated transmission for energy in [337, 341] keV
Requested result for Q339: 407.5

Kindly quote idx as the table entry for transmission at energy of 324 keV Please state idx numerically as 393.6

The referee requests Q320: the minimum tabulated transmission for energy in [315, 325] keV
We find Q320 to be 393.6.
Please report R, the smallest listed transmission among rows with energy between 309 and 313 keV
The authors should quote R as 429.3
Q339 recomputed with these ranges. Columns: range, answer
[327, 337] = 388.3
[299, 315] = 409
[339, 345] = 412.3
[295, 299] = 423.7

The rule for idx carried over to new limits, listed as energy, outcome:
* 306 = 427.1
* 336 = 408.3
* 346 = 401.7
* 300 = 442.6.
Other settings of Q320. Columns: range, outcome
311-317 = 409.6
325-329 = 384.9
